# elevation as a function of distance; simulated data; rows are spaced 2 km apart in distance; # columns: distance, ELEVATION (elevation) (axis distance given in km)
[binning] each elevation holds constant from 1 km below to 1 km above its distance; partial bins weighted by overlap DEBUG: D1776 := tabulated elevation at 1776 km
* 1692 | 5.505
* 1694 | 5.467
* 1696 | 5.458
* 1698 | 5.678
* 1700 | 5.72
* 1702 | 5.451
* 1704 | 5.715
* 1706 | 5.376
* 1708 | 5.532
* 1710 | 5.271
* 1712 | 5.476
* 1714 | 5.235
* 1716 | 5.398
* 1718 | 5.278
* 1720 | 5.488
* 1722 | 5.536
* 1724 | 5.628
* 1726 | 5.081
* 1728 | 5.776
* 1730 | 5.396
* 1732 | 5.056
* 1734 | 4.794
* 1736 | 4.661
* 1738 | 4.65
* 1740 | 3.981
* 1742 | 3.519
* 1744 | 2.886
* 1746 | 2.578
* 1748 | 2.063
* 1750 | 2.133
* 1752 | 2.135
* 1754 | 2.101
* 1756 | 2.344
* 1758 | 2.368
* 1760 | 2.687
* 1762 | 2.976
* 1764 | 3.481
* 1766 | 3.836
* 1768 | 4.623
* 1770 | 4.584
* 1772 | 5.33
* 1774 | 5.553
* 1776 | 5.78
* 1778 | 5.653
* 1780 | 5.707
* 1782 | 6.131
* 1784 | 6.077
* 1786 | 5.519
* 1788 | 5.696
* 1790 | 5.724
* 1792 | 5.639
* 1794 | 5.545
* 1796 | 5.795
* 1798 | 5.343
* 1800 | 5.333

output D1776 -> 5.78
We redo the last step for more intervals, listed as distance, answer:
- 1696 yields 5.458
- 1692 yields 5.505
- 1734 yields 4.794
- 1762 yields 2.976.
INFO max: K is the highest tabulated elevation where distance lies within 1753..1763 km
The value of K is 2.976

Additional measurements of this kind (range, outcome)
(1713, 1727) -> 5.628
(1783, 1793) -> 6.077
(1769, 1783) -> 6.131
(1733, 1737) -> 4.794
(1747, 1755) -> 2.135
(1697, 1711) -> 5.72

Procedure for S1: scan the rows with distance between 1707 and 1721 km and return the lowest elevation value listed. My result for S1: 5.235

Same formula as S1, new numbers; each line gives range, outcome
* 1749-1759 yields 2.101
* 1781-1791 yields 5.519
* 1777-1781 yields 5.653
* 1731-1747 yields 2.578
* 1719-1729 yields 5.081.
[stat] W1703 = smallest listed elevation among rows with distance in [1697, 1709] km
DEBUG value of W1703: 5.376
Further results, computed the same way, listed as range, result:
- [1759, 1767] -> 2.687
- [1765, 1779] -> 3.836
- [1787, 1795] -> 5.545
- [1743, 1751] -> 2.063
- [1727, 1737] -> 4.661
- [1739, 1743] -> 3.519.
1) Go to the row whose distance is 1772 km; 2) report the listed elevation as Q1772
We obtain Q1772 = 5.33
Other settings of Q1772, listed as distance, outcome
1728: 5.776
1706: 5.376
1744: 2.886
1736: 4.661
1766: 3.836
